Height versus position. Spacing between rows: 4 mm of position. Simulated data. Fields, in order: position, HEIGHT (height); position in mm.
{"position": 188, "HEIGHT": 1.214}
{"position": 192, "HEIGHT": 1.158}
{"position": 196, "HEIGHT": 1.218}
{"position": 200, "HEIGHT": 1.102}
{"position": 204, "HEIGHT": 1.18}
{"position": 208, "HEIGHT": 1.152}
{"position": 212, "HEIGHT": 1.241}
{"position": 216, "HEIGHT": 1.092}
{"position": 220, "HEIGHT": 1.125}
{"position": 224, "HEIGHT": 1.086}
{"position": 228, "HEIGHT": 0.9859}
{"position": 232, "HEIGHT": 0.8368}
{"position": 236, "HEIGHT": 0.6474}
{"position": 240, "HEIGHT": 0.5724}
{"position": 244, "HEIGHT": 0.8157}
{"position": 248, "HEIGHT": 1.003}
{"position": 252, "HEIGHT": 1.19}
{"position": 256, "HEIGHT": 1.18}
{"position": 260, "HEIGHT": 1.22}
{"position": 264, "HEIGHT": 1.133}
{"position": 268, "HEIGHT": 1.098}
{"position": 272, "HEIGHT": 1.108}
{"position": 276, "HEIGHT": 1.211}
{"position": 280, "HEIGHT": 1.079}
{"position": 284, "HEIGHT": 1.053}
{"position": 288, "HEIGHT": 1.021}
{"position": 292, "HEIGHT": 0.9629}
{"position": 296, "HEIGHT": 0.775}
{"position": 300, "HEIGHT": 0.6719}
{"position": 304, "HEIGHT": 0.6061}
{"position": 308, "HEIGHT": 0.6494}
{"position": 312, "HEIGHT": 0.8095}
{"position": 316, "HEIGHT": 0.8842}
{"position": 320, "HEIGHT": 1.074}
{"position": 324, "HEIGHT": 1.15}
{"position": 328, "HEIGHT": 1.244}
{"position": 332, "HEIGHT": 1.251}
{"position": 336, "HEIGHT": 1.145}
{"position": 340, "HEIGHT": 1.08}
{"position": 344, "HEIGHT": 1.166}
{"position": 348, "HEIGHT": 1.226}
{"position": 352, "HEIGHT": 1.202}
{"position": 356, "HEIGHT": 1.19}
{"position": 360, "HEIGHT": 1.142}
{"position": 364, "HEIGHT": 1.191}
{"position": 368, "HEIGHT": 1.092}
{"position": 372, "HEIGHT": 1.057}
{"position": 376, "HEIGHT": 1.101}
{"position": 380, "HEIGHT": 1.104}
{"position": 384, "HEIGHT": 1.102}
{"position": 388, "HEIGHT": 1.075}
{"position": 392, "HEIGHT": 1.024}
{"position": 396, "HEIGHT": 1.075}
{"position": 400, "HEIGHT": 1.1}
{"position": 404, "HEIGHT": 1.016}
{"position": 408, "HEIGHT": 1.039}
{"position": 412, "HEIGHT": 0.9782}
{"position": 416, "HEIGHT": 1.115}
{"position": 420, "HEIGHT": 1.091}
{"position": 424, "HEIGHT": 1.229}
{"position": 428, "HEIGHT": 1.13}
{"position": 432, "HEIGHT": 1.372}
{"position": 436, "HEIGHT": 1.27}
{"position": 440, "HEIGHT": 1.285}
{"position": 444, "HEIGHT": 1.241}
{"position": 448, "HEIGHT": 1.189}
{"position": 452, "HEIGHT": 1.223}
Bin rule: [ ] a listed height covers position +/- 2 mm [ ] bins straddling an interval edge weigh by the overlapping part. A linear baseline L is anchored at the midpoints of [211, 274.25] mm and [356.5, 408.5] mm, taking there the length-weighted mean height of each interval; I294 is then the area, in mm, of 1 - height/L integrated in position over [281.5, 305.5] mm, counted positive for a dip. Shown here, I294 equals 4.3 mm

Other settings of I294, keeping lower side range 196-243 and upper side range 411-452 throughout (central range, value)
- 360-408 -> 2.8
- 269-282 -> -0.9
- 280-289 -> 0.1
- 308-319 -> 2.6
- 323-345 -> -1.3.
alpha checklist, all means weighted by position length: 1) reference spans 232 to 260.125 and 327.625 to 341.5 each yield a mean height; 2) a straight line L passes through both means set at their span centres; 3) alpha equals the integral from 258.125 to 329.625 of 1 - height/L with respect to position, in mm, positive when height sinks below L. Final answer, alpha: 4.5 mm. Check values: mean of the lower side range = 0.921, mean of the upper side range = 1.18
